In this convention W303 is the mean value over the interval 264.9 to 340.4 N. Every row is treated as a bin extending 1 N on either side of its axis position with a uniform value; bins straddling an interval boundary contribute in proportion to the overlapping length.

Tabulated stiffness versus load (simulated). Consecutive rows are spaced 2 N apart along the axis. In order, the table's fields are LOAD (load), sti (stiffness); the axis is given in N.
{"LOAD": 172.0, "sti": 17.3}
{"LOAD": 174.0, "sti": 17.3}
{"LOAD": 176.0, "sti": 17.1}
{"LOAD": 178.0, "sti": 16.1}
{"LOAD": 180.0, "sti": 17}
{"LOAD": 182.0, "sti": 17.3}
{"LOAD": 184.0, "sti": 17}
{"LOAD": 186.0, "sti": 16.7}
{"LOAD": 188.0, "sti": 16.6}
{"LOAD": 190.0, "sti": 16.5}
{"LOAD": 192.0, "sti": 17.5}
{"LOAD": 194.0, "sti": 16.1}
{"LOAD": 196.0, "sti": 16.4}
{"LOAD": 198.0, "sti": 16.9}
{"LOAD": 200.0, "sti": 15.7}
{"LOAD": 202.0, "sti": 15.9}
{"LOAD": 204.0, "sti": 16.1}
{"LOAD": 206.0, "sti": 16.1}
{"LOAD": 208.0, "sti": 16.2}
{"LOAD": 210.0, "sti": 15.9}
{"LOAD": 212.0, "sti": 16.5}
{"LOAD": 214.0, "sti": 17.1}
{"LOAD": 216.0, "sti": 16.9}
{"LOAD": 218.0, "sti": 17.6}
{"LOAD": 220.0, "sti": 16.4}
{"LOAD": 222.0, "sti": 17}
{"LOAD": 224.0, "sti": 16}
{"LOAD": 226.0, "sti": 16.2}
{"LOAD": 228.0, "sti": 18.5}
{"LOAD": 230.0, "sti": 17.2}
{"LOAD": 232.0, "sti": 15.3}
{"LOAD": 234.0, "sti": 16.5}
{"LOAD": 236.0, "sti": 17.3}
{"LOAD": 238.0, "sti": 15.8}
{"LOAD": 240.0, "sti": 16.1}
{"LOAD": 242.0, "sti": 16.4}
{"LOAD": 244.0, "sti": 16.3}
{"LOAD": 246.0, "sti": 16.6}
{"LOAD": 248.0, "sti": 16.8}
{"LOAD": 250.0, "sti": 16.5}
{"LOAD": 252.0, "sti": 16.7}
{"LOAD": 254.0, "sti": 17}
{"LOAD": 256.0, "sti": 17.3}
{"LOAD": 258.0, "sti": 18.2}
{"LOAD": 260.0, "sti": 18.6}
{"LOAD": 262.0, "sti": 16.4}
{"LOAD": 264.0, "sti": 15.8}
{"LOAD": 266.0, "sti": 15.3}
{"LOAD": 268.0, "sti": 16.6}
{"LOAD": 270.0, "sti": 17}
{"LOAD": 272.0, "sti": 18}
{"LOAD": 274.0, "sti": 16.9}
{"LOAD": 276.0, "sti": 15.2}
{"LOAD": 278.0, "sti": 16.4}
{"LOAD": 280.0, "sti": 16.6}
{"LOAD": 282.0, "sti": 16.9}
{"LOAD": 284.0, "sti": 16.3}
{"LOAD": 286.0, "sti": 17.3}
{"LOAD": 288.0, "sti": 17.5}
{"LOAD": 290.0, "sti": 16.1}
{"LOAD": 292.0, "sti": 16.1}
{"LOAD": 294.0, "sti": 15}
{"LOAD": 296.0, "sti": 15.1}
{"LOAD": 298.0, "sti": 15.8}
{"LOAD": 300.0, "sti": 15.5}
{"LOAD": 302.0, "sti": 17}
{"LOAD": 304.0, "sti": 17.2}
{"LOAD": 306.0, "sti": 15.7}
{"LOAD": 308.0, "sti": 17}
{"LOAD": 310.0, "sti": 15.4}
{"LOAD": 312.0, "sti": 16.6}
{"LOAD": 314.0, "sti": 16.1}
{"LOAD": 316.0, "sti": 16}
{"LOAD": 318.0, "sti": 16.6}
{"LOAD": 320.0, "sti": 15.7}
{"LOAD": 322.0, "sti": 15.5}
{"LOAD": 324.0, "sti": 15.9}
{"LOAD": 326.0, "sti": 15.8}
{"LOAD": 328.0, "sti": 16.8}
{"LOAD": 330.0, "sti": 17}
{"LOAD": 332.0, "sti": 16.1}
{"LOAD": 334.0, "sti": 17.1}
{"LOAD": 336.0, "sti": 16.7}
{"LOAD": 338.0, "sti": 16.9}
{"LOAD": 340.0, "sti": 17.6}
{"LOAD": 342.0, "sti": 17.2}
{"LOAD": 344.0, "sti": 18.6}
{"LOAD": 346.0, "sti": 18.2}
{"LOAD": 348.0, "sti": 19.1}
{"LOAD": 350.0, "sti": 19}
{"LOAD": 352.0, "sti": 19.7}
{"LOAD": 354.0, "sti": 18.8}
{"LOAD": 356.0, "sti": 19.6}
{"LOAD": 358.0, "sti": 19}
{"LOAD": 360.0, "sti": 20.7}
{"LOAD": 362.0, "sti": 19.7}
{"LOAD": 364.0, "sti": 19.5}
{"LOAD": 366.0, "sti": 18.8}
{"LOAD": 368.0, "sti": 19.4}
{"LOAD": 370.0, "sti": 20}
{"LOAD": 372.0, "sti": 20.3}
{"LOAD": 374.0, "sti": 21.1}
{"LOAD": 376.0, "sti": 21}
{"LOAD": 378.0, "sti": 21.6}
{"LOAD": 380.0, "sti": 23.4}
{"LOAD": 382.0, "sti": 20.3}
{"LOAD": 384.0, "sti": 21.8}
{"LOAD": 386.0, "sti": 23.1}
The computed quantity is 16.4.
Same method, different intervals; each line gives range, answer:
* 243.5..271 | 16.8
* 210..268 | 16.7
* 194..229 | 16.5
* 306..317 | 16.2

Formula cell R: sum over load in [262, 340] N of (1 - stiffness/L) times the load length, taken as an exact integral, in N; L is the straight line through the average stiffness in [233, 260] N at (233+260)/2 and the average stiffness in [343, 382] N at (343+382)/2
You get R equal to 8.05 N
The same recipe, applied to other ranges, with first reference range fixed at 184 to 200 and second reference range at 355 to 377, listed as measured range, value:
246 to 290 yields 3.1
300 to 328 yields 4.1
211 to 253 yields 1.8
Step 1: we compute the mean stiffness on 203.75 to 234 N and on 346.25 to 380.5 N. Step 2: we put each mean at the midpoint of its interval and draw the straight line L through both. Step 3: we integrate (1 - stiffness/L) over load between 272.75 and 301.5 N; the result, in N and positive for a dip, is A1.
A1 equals 3.1 N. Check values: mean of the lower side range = 16.6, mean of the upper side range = 20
